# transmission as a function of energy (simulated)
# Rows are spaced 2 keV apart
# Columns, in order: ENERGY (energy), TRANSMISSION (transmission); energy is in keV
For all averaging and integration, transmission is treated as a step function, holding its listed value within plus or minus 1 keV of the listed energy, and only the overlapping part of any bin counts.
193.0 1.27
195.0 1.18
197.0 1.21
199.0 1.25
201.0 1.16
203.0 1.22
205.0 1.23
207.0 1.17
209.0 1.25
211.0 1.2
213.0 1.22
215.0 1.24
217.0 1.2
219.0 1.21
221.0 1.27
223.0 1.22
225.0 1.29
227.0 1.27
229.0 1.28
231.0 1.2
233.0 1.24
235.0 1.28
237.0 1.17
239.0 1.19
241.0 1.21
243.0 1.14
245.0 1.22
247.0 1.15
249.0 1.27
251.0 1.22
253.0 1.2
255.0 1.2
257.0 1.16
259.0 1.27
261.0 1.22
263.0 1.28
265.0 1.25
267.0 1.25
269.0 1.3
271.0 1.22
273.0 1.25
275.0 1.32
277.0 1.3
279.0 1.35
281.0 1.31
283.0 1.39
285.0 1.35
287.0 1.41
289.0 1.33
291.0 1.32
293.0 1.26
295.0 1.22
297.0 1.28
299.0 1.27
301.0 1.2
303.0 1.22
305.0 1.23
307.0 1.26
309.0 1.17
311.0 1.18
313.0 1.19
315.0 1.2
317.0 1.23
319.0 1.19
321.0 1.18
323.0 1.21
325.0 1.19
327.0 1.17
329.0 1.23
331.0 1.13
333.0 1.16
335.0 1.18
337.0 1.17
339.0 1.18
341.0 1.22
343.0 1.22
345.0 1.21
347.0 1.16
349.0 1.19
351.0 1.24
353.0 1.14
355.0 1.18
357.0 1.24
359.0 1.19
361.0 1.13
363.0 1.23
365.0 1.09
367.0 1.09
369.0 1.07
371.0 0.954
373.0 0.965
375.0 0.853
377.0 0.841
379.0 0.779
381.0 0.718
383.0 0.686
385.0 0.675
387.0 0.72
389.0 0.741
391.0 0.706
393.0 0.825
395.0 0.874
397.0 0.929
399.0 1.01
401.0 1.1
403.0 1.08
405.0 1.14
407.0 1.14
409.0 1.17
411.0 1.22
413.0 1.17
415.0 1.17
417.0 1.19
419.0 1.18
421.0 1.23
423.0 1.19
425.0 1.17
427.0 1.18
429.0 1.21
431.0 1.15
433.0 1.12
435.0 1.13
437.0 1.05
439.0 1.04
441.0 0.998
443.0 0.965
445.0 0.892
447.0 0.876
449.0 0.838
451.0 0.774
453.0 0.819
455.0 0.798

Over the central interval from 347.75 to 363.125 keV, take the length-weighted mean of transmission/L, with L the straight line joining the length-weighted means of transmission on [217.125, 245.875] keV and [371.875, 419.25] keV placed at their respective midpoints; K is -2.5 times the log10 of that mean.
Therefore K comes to -0.17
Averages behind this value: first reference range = 1.23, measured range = 1.19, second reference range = 0.95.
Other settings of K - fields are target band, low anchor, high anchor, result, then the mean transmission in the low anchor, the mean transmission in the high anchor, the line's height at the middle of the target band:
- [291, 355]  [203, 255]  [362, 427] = -0.10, 1.22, 1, 1.1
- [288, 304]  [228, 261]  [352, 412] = -0.12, 1.21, 0.983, 1.13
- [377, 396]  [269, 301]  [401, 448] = 0.48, 1.3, 1.12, 1.17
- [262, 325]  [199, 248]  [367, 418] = -0.14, 1.22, 0.952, 1.11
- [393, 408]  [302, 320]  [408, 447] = 0.12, 1.21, 1.12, 1.14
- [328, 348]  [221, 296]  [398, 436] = 0.02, 1.26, 1.16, 1.21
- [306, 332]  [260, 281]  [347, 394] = -0.06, 1.28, 0.972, 1.13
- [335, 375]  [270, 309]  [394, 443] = 0.05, 1.29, 1.12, 1.2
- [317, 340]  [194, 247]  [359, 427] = -0.09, 1.22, 1.01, 1.09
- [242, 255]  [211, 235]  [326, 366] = 0.03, 1.24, 1.18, 1.23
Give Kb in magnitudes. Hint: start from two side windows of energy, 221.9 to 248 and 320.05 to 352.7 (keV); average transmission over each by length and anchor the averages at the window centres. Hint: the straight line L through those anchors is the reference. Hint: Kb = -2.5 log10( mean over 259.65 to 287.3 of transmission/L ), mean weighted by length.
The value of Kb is -0.08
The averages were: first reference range 1.22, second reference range 1.19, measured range 1.3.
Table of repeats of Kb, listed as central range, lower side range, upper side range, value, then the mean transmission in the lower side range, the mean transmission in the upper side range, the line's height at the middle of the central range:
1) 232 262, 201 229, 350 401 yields -0.03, 1.23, 0.958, 1.18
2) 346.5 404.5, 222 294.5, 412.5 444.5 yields 0.19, 1.26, 1.13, 1.17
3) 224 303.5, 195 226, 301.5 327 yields -0.04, 1.22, 1.2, 1.21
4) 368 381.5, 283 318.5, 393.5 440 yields 0.30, 1.26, 1.12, 1.17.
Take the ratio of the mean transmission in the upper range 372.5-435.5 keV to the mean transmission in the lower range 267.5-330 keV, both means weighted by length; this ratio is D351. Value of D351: 0.80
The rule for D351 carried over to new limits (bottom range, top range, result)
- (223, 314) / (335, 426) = 0.84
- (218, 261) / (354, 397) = 0.76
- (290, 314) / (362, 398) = 0.71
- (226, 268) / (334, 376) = 0.93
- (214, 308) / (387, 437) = 0.86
